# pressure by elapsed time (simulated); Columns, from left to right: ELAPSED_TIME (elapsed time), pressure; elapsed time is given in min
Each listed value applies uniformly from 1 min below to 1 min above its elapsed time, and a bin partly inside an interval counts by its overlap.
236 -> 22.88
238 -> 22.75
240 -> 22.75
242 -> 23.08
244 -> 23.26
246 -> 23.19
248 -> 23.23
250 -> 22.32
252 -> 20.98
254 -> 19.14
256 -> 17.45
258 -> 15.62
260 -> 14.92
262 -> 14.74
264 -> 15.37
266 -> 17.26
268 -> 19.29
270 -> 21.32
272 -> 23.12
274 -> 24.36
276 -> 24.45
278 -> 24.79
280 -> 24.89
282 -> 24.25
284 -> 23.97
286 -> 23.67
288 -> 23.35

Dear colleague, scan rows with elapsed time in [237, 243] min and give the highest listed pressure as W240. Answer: 23.08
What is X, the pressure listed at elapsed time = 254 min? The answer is 19.14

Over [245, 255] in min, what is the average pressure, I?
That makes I 21.8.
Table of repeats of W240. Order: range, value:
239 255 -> 23.26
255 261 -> 17.45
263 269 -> 19.29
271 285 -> 24.89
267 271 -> 21.32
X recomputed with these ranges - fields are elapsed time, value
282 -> 24.25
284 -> 23.97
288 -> 23.35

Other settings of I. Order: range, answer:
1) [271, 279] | 24.2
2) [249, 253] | 21.6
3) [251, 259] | 18.3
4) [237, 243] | 22.9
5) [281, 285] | 24.1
